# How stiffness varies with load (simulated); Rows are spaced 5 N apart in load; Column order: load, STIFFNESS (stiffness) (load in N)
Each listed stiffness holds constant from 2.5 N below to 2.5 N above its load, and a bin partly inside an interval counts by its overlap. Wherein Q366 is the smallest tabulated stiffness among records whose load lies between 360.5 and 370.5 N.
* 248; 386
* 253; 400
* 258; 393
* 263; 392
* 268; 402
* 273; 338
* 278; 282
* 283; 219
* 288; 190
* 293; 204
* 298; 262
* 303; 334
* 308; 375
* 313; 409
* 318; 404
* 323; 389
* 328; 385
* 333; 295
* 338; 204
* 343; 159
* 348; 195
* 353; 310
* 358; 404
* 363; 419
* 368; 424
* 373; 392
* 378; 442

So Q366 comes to 419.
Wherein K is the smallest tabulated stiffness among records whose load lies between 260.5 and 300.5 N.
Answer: 190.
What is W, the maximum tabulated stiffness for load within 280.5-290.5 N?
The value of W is 219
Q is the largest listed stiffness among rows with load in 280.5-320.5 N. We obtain 409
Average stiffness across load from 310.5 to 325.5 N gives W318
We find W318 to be 401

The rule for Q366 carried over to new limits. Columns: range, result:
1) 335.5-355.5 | 159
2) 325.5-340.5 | 204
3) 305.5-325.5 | 375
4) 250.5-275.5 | 338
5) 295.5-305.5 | 262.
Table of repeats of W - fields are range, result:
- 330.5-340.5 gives 295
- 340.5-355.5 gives 310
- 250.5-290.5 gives 402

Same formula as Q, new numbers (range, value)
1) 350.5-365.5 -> 419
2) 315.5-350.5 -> 404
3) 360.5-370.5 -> 424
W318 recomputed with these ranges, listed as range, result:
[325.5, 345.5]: 261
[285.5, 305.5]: 248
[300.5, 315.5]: 373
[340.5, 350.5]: 177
